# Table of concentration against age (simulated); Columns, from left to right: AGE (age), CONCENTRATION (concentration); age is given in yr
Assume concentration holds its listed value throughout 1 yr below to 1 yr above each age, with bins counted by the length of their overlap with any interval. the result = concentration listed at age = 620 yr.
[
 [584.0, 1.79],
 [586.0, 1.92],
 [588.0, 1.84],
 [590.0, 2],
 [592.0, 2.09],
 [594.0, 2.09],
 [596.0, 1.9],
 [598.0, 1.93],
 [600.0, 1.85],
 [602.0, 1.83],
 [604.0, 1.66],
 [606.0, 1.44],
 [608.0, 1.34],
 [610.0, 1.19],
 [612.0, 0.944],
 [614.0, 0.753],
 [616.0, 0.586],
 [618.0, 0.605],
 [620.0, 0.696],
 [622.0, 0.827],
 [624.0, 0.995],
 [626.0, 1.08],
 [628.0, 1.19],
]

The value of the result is 0.696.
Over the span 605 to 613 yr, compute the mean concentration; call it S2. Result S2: 1.23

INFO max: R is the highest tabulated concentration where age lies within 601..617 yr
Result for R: 1.83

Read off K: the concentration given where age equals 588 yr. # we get 1.84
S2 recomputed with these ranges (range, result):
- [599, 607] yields 1.69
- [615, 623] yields 0.678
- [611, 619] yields 0.722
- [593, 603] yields 1.92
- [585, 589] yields 1.88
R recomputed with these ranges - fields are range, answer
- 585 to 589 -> 1.92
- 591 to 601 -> 2.09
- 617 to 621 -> 0.696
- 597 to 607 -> 1.93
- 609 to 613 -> 1.19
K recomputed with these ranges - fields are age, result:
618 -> 0.605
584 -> 1.79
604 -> 1.66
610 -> 1.19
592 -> 2.09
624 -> 0.995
